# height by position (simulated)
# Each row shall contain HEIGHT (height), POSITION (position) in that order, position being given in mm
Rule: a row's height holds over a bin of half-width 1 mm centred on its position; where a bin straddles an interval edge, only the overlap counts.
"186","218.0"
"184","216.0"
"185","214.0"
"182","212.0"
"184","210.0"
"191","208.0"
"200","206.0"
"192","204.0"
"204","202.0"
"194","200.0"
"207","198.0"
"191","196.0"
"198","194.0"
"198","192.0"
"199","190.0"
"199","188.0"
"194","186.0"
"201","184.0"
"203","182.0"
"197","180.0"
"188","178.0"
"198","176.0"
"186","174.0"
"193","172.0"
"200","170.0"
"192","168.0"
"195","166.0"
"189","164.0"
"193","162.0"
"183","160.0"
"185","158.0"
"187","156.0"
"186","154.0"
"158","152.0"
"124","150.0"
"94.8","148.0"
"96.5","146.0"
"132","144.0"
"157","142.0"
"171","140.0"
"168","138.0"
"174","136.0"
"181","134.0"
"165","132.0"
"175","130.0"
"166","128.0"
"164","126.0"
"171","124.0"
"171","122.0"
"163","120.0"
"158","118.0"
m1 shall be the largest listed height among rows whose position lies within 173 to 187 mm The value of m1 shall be 203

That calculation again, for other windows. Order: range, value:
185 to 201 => 207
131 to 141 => 181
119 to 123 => 171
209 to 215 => 185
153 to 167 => 195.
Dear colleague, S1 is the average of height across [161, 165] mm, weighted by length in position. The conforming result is 191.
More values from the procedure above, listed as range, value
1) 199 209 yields 196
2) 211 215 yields 184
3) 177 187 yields 197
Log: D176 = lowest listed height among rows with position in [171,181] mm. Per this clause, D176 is 186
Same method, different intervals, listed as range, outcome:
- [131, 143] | 157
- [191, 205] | 191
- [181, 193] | 194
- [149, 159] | 124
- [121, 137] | 164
